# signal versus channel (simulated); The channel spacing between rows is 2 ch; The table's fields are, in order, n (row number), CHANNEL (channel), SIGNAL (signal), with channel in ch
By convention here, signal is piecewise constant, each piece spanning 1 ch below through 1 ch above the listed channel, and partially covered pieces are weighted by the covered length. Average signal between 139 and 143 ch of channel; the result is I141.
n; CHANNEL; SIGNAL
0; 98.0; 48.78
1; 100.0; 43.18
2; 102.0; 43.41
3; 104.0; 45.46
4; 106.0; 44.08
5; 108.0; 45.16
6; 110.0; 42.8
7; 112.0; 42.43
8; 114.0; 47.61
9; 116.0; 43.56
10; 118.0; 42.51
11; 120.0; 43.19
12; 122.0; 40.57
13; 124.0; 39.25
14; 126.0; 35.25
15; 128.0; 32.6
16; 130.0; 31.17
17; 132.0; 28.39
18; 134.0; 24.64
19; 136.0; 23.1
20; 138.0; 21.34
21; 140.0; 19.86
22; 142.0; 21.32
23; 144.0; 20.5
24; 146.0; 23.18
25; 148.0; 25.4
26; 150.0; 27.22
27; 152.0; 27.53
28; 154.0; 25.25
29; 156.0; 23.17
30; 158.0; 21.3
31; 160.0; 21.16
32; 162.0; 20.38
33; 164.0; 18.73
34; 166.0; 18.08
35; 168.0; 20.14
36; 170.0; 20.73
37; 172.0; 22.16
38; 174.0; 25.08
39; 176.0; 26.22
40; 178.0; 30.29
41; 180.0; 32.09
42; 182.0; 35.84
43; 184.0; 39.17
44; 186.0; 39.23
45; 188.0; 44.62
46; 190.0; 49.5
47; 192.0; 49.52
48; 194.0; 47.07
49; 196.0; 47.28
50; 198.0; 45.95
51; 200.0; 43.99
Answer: 20.6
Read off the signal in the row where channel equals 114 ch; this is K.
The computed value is 47.61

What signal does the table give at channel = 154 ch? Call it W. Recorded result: 25.25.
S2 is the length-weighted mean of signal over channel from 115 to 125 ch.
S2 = 41.8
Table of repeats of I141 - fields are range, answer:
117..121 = 42.8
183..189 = 41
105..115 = 44.4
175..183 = 31.1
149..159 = 24.9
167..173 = 21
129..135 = 28.1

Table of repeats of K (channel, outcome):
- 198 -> 45.95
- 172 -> 22.16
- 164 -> 18.73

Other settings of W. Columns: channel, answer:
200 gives 43.99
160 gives 21.16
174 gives 25.08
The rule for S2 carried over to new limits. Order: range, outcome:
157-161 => 21.2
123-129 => 35.7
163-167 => 18.4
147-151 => 26.3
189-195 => 48.7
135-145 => 21.2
